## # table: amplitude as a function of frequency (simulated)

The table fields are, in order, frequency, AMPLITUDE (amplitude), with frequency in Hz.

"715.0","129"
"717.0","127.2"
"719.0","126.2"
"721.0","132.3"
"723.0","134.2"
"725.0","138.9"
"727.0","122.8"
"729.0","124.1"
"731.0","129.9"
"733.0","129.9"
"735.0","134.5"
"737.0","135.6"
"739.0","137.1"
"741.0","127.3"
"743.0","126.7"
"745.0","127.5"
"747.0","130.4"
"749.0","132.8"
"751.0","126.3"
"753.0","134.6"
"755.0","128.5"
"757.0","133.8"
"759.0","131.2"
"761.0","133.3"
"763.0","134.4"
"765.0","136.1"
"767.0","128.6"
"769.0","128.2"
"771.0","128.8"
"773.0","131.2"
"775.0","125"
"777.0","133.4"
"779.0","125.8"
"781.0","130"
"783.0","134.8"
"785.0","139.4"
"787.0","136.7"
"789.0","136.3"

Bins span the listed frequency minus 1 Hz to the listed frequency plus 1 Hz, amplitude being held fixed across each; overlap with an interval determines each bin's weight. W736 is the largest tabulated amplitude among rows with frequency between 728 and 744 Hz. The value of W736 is 137.1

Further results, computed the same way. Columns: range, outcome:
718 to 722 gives 132.3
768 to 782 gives 133.4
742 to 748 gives 130.4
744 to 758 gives 134.6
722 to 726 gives 138.9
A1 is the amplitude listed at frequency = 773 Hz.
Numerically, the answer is 131.2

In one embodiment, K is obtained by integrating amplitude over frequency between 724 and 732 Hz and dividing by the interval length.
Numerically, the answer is 129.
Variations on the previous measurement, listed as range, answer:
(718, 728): 131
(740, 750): 129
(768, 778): 129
